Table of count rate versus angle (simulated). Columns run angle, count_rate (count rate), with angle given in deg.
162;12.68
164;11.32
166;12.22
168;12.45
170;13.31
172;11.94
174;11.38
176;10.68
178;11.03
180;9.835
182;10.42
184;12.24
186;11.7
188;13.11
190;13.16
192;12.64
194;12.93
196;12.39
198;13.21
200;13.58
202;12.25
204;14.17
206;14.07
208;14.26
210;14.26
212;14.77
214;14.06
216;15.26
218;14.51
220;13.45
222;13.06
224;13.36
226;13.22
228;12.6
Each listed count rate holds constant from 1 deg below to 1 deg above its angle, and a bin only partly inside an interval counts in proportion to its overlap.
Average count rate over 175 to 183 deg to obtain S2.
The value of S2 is 10.5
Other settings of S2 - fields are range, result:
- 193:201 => 13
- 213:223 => 14.1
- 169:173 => 12.6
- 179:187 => 11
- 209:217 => 14.6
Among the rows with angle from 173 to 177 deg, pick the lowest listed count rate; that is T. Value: 10.68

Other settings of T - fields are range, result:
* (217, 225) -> 13.06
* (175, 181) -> 9.835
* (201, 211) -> 12.25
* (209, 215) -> 14.06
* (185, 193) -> 11.7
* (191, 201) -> 12.39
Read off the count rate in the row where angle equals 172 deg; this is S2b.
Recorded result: 11.94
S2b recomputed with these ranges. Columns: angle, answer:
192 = 12.64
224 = 13.36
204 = 14.17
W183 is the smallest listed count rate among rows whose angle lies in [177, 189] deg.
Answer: 9.835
